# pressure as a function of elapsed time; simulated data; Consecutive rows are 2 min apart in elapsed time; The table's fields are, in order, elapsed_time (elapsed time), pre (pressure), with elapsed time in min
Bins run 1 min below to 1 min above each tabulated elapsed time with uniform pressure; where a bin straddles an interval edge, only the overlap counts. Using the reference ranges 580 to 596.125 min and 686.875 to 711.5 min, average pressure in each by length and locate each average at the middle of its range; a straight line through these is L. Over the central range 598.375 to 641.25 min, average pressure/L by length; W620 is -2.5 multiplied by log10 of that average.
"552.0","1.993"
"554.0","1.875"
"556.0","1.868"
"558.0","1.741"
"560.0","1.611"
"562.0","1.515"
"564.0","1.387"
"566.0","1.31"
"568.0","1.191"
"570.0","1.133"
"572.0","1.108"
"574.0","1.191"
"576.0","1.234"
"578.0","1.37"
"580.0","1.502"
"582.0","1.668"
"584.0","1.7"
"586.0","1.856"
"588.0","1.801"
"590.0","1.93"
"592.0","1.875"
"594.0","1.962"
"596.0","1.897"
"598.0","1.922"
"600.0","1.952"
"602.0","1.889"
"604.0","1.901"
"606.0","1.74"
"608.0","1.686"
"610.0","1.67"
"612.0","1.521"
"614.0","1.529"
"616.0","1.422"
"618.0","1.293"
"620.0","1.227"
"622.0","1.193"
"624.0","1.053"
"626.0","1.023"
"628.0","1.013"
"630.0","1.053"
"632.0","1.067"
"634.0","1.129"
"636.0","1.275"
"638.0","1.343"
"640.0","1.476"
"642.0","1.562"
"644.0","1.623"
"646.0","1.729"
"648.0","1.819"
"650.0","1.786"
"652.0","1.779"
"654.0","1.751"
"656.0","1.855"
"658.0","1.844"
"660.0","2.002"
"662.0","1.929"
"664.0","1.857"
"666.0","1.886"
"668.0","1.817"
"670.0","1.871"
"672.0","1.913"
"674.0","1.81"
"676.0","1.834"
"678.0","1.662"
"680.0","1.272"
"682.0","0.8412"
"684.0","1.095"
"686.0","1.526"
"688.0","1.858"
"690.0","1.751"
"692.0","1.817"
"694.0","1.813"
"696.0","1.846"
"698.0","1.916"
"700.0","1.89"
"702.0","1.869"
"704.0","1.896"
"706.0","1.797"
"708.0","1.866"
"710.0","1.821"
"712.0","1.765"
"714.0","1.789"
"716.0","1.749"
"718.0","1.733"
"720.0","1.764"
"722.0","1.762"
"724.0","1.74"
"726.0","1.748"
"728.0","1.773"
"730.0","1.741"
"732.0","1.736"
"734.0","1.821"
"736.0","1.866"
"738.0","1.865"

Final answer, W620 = 0.28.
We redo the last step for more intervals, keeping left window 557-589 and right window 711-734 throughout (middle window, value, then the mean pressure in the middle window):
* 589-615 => -0.19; 1.81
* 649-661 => -0.13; 1.84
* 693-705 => -0.10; 1.87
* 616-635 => 0.35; 1.13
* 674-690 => 0.13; 1.48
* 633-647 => 0.10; 1.45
